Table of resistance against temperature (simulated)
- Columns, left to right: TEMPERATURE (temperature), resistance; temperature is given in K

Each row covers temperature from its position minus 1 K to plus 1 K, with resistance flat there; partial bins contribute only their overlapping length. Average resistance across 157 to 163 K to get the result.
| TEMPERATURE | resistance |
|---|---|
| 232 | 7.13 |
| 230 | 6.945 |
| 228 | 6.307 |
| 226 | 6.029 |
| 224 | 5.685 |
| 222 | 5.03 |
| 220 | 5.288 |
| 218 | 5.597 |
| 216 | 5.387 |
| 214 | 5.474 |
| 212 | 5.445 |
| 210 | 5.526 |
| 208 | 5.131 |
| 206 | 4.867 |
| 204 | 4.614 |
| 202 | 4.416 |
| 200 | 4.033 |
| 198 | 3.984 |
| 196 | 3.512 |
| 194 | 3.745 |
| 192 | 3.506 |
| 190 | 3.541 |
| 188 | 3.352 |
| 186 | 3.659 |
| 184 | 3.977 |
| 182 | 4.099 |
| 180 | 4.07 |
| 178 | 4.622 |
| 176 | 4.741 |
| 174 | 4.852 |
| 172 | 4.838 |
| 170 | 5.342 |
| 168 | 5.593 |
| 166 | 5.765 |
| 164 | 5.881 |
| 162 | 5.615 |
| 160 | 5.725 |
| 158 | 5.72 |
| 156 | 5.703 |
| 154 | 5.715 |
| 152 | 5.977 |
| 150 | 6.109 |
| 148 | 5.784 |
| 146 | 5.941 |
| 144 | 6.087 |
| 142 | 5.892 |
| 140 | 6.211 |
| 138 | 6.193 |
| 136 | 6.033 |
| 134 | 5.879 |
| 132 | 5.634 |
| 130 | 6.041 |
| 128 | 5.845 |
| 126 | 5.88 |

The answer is 5.69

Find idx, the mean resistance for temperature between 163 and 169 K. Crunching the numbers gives 5.75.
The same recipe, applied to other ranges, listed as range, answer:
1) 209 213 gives 5.49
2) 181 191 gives 3.73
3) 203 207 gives 4.74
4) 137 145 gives 6.1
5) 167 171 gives 5.47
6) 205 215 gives 5.29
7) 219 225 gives 5.33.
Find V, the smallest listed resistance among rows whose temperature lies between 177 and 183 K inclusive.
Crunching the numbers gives 4.07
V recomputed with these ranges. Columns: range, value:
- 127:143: 5.634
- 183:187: 3.659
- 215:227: 5.03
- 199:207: 4.033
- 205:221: 4.867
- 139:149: 5.784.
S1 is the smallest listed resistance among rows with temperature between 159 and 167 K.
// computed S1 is 5.615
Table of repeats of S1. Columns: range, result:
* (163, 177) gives 4.741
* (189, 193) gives 3.506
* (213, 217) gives 5.387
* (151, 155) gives 5.715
